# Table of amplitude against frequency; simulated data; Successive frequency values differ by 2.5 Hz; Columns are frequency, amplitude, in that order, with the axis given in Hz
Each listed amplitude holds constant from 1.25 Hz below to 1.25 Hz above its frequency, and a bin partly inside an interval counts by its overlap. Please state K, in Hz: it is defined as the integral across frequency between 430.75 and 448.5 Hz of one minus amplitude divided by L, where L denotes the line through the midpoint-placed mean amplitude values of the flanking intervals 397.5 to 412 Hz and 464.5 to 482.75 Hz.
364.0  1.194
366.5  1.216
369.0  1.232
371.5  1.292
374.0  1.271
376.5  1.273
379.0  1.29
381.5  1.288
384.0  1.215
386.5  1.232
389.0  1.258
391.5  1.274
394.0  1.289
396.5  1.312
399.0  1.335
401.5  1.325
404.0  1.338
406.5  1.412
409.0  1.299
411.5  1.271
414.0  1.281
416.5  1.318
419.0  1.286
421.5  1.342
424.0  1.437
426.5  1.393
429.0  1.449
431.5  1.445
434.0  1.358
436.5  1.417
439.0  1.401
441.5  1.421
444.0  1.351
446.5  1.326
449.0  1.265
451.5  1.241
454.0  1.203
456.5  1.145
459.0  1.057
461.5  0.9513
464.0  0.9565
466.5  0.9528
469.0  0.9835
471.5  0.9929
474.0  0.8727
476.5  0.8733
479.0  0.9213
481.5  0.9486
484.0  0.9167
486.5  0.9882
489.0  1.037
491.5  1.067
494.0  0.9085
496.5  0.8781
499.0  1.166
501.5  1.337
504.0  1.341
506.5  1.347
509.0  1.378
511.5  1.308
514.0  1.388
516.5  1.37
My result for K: -3.9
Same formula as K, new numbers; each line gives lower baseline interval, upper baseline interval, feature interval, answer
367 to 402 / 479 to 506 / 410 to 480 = -3.2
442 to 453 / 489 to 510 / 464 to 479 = 3.7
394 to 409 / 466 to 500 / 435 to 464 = -3.1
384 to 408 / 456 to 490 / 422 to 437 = -3.3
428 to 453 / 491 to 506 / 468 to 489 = 4.6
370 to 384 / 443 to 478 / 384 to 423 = -2.9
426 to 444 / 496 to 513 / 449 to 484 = 8.7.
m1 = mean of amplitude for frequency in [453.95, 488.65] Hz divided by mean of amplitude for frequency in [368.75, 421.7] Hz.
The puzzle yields 0.76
